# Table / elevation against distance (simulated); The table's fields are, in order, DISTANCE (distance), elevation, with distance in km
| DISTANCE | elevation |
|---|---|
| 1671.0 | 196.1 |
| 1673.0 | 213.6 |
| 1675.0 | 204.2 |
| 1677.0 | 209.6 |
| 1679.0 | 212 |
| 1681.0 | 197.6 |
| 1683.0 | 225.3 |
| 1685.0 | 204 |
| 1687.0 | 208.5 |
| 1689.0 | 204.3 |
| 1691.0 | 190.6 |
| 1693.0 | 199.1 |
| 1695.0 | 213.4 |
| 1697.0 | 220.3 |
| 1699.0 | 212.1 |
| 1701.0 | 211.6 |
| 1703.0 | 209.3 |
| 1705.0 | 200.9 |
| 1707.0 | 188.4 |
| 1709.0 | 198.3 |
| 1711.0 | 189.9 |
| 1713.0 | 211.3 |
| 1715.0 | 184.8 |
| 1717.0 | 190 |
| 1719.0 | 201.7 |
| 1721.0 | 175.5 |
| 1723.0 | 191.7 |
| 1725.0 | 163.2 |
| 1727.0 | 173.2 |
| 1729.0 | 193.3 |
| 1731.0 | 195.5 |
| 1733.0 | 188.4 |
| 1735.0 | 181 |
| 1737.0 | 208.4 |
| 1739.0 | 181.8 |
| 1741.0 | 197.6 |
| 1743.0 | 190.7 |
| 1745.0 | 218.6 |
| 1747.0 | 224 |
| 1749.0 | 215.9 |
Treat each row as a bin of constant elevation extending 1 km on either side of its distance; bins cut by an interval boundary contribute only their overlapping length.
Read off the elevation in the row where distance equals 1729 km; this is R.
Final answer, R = 193.3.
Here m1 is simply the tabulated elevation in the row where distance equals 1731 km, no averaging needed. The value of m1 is 195.5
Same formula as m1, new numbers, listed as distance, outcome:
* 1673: 213.6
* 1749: 215.9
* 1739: 181.8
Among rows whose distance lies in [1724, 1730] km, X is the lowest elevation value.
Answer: 163.2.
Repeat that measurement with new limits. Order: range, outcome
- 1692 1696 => 199.1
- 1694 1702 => 211.6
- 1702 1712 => 188.4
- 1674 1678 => 204.2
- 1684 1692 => 190.6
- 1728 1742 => 181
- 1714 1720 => 184.8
